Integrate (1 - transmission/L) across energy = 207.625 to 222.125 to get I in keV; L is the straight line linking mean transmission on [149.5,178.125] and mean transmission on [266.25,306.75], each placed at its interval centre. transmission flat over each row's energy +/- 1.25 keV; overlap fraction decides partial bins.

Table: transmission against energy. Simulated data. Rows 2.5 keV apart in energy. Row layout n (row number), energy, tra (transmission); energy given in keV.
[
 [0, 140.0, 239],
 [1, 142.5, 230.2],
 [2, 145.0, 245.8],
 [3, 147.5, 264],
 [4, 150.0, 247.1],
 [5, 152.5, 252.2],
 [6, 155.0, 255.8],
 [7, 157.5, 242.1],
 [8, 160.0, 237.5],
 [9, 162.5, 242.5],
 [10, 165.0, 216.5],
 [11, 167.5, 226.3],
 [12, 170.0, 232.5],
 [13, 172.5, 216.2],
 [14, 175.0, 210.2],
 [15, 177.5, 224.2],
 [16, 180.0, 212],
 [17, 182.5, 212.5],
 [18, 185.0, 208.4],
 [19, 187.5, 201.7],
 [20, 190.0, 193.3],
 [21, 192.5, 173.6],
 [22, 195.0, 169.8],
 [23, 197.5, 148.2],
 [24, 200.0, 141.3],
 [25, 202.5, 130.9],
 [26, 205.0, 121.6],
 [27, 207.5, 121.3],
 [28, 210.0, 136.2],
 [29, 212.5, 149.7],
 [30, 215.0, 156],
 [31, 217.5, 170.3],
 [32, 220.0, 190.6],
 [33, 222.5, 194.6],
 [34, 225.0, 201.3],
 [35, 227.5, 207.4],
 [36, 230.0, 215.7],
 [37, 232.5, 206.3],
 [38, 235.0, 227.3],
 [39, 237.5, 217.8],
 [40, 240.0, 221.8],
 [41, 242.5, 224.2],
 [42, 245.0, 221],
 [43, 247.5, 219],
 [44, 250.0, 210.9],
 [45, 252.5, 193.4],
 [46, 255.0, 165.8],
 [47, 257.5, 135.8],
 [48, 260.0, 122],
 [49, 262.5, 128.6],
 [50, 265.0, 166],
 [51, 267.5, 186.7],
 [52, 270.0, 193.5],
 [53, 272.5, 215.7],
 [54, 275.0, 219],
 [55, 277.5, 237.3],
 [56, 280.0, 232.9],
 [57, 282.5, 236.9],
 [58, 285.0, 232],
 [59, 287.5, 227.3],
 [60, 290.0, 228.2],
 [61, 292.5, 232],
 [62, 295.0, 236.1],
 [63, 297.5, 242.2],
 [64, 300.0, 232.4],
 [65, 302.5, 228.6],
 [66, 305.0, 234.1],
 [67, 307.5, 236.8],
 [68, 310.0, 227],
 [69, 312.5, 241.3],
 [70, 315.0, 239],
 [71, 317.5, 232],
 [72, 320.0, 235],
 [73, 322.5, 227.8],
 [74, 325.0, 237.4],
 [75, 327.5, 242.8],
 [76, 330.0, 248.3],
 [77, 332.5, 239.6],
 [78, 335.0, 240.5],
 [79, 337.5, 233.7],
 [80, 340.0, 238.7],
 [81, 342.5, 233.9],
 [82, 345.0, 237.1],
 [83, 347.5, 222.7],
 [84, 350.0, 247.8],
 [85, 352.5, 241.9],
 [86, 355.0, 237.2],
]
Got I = 4.5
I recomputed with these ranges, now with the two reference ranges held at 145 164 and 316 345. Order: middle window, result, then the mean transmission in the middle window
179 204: 6.9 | 178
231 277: 9.1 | 194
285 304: 0.6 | 232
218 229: 2.1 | 197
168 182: 1.6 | 219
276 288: 0.3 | 233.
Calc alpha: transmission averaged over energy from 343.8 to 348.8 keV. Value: 230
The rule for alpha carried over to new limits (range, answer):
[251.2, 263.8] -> 149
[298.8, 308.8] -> 233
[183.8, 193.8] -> 194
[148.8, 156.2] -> 252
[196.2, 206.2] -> 136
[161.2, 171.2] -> 229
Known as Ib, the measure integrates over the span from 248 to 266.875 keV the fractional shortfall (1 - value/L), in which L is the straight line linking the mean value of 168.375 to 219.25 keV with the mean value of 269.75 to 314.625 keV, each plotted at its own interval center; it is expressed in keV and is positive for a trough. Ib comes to 4.3 keV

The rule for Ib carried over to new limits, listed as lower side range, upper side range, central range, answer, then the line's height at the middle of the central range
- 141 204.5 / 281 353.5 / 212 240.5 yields 3.1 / 221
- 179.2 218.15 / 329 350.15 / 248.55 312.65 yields -0.3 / 207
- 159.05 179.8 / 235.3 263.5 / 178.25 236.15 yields 8.2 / 208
